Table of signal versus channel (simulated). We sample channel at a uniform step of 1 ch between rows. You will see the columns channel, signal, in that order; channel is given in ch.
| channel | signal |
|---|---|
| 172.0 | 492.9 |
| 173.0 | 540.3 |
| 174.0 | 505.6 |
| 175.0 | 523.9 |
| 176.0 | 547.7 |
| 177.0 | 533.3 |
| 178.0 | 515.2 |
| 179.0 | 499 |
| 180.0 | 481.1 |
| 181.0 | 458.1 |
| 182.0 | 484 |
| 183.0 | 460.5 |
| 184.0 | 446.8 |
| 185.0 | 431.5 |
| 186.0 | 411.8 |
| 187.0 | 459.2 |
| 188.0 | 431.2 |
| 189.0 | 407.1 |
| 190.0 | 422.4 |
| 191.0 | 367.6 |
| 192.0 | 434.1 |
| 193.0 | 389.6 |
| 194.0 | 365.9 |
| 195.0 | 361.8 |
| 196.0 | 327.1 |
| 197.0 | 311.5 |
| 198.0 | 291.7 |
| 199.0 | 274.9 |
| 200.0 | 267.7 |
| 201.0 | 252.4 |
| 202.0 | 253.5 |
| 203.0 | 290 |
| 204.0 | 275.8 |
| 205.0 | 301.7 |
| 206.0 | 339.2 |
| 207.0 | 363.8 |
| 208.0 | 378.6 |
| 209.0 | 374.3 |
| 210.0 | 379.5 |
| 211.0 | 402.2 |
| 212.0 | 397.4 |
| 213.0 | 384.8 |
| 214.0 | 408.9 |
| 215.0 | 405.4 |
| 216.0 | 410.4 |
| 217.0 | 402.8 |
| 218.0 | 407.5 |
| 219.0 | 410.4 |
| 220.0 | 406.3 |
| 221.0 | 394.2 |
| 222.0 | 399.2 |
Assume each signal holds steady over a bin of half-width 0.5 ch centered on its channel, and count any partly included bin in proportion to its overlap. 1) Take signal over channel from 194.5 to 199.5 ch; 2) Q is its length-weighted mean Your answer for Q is 313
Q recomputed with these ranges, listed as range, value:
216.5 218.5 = 405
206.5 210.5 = 374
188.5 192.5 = 408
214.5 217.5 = 406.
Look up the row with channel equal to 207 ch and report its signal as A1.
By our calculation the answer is 363.8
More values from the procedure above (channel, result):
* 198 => 291.7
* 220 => 406.3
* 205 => 301.7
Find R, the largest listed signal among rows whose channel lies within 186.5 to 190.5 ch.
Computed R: 459.2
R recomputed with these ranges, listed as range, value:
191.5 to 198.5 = 434.1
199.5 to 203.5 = 290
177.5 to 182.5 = 515.2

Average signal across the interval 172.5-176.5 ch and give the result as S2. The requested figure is 529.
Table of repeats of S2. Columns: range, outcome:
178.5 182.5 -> 481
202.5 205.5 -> 289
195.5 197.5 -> 319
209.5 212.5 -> 393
